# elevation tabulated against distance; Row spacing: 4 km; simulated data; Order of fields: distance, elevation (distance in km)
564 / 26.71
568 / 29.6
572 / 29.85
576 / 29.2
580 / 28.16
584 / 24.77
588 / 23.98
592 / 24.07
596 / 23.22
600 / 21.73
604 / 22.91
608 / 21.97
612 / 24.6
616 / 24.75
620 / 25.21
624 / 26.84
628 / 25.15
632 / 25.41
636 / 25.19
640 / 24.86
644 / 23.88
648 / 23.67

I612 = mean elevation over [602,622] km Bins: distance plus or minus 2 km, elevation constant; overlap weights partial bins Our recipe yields 23.9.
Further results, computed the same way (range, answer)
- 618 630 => 25.7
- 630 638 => 25.3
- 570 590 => 27.2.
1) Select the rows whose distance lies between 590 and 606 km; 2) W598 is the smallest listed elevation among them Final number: 21.73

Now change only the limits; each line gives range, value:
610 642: 24.6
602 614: 21.97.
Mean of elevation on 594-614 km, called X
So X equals 22.9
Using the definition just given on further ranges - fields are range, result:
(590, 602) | 23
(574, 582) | 28.7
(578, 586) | 26.5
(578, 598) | 24.8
